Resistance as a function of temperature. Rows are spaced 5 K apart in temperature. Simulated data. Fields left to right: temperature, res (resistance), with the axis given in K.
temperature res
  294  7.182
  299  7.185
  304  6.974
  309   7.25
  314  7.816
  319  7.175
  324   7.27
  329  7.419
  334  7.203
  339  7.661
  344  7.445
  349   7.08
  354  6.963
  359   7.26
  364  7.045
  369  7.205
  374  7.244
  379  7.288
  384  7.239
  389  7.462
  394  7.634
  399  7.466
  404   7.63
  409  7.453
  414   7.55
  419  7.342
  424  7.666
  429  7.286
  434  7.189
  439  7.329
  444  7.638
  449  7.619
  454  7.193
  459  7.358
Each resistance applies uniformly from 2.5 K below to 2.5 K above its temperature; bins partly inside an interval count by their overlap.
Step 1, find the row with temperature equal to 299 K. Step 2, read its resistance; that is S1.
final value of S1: 7.185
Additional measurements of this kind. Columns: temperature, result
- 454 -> 7.193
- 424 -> 7.666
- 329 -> 7.419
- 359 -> 7.26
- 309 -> 7.25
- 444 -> 7.638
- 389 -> 7.462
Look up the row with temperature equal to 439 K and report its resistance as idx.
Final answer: 7.329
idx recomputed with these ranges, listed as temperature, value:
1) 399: 7.466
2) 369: 7.205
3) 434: 7.189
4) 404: 7.63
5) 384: 7.239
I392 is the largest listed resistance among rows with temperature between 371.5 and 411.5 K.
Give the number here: 7.634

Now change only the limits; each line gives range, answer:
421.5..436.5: 7.666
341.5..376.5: 7.445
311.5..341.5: 7.816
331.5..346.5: 7.661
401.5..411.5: 7.63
